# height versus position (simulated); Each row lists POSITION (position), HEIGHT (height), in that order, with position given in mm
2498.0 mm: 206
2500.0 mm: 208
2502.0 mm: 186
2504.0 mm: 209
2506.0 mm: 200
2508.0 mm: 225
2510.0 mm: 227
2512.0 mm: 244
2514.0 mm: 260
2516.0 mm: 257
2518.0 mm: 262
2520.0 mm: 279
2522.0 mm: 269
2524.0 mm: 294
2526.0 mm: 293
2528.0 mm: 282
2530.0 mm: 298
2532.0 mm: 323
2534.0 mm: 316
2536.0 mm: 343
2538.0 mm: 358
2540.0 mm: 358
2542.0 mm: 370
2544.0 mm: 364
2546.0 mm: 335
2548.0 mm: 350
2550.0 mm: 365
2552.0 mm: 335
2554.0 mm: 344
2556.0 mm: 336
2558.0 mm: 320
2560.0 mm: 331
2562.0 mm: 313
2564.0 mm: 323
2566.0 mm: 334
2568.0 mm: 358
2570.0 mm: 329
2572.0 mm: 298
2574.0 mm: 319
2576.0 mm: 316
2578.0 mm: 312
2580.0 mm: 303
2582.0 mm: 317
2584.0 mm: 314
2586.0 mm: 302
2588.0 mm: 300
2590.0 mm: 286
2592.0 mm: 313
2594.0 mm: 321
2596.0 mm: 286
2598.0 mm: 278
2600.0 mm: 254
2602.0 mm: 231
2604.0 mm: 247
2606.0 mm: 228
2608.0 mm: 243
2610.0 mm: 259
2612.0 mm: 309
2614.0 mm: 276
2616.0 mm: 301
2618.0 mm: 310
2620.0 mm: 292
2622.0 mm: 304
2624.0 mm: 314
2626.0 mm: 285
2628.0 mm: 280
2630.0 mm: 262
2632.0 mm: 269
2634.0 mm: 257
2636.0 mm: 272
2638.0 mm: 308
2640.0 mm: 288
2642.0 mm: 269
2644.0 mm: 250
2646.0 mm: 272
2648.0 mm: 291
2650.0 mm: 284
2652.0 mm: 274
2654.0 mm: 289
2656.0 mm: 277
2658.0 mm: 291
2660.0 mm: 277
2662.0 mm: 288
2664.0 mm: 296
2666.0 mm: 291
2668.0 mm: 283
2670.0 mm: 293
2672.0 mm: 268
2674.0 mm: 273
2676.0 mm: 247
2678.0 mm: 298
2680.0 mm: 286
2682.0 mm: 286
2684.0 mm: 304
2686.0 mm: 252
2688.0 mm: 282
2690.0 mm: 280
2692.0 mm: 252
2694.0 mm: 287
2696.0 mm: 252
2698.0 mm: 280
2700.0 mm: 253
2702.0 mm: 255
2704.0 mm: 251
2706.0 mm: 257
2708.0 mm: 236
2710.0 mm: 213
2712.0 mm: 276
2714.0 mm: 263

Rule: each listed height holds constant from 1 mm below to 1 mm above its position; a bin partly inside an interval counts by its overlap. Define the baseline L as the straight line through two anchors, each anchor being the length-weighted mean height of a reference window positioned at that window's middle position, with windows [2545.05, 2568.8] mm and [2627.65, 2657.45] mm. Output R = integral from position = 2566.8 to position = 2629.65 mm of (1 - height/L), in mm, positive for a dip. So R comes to 3.0 mm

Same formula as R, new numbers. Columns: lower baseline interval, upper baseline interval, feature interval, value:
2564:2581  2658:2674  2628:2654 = 1.7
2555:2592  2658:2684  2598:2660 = 4.5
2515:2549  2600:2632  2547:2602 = -3.8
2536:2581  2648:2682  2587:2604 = 1.9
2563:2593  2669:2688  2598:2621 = 2.6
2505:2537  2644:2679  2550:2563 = -2.7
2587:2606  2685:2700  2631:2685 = -1.9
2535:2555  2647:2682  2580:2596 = 1.0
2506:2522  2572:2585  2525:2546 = -4.7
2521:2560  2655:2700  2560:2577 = -0.3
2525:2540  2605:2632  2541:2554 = -1.7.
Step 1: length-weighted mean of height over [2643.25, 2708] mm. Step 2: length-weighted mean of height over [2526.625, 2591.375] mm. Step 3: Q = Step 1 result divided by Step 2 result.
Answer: 0.84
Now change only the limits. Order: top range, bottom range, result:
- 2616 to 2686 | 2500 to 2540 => 1.05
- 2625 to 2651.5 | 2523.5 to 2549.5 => 0.83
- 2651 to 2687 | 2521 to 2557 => 0.86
